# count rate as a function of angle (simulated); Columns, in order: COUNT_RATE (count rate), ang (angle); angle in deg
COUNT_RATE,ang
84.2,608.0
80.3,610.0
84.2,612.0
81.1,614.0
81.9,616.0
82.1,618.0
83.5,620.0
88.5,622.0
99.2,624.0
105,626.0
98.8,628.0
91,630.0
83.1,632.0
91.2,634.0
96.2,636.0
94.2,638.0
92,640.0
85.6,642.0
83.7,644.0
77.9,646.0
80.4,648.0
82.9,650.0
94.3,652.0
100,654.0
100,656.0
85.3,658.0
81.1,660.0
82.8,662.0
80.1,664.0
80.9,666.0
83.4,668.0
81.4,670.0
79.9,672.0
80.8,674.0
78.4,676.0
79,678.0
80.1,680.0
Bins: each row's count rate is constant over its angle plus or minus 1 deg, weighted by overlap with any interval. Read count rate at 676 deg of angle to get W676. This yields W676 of 78.4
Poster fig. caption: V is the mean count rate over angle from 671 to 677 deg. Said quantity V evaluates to 79.7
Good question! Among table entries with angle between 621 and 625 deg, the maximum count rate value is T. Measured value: 99.2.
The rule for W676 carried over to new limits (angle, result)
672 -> 79.9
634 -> 91.2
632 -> 83.1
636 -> 96.2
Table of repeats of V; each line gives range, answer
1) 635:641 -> 94.1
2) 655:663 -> 87.3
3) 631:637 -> 90.2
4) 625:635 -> 93.8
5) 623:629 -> 101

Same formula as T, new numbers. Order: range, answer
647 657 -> 100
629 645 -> 96.2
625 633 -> 105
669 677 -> 81.4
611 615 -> 84.2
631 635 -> 91.2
